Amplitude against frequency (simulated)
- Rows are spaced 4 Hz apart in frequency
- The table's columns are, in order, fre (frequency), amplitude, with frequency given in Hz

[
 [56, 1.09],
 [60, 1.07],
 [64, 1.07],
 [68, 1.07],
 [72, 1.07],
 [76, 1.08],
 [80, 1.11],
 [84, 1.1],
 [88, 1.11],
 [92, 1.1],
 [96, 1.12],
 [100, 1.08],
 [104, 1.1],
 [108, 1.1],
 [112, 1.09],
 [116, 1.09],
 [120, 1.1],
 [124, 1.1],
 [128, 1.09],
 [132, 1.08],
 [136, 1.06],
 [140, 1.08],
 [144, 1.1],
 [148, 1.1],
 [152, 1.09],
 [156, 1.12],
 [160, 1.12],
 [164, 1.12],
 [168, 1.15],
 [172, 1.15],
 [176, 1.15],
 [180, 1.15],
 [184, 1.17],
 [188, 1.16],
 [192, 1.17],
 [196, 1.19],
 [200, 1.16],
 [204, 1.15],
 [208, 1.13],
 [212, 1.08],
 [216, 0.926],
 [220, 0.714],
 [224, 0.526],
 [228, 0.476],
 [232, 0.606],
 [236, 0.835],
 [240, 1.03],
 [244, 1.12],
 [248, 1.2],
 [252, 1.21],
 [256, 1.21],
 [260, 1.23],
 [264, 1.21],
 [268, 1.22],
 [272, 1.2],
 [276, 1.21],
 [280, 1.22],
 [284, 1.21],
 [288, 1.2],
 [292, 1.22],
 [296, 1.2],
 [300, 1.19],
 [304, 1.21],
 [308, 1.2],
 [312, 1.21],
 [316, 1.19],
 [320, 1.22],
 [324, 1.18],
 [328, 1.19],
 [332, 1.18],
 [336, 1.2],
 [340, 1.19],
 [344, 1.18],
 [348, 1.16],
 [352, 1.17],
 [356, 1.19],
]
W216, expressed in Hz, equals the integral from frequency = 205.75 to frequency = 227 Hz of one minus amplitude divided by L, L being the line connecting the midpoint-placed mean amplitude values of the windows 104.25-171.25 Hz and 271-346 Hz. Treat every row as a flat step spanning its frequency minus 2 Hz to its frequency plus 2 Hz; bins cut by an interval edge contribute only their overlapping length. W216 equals 5.3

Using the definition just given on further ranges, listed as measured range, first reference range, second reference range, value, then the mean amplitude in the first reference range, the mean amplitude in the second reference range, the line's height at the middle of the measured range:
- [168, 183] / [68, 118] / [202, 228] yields -3.10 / 1.09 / 0.887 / 0.954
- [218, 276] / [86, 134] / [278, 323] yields 9.11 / 1.1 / 1.21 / 1.18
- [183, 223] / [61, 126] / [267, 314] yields 3.00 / 1.09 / 1.21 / 1.16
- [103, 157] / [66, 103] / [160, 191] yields 1.39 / 1.09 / 1.15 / 1.12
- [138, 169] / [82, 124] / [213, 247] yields -4.09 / 1.1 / 0.8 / 0.98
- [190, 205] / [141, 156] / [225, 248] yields -3.43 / 1.1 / 0.835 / 0.952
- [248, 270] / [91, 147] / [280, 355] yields -0.94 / 1.09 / 1.2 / 1.16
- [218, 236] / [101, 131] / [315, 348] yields 8.42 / 1.09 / 1.19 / 1.14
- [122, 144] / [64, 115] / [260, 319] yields 0.68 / 1.09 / 1.21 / 1.12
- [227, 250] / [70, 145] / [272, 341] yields 5.33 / 1.09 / 1.2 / 1.16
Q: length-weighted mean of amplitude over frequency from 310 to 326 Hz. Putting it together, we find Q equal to 1.2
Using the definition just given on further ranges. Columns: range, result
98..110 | 1.09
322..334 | 1.18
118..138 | 1.09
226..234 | 0.541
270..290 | 1.21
